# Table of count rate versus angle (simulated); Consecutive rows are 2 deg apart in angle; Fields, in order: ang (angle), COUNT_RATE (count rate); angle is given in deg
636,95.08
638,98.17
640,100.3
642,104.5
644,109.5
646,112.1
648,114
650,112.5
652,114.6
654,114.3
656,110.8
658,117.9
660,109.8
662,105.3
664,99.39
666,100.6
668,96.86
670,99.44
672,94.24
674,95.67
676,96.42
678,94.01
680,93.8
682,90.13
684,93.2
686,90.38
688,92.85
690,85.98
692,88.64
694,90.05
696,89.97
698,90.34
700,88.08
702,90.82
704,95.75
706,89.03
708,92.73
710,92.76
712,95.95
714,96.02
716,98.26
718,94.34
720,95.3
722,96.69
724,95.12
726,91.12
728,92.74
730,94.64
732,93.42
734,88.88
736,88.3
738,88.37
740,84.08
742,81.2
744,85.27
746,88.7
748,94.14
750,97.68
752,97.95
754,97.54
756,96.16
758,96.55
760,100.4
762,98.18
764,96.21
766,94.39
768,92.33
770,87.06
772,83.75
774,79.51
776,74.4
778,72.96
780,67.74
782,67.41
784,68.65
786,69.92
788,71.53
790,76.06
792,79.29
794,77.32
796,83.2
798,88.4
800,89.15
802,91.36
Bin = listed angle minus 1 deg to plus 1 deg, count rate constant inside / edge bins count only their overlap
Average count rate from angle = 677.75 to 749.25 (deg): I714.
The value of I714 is 91.4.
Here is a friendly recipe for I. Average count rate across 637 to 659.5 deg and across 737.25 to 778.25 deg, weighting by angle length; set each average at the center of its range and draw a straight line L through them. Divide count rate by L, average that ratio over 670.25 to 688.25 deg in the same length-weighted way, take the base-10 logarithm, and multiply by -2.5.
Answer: 0.117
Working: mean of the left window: 110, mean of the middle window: 93.7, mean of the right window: 90.2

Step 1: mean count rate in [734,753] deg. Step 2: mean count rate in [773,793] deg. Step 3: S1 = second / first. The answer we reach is 0.81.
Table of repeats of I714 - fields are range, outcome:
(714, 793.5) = 87.6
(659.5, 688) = 96.7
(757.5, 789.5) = 82.2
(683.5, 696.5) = 90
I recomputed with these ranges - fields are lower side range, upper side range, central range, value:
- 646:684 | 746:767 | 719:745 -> 0.09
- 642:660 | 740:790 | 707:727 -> 0.02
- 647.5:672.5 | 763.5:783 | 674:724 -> 0.06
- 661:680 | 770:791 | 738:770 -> -0.17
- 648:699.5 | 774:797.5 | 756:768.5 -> -0.21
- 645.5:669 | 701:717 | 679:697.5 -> 0.11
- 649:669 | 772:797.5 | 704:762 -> -0.06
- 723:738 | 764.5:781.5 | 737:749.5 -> 0.02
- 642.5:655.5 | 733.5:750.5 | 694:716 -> 0.06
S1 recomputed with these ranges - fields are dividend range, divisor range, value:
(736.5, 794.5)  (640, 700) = 0.85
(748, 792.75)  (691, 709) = 0.94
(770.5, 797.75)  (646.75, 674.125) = 0.71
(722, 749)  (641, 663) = 0.81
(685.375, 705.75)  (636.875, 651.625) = 0.84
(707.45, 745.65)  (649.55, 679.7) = 0.88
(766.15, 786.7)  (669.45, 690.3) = 0.83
